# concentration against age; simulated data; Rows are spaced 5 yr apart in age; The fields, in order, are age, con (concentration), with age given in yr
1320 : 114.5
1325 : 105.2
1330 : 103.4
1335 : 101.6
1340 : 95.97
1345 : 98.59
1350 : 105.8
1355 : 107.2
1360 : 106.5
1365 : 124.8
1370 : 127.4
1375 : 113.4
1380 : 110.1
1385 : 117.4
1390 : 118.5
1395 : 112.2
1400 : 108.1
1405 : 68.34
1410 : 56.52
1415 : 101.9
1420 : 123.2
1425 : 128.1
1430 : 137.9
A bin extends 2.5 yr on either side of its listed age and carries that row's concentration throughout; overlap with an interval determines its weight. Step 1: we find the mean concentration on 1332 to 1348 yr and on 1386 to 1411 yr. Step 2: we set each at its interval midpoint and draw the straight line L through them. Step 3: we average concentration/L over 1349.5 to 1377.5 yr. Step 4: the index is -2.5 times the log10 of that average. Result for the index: -0.17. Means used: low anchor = 99.1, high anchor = 96.4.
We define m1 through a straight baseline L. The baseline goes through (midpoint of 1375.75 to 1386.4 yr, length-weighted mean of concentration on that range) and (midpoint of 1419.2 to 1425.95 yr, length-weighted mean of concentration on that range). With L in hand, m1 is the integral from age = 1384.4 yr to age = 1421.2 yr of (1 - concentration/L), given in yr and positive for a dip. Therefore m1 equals 6.26 yr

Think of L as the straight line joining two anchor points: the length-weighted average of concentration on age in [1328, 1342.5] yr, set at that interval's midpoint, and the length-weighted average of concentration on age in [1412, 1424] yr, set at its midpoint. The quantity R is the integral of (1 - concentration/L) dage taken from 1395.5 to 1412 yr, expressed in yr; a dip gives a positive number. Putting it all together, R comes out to 4.1 yr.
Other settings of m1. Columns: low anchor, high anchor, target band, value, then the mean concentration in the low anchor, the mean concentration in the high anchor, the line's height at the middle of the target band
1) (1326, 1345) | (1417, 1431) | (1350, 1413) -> 4.4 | 100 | 128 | 115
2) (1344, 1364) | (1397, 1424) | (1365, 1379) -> -2.4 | 106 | 94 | 103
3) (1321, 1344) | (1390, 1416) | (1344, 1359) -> -0.8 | 102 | 91.5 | 99.3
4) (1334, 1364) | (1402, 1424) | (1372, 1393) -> -3.9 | 104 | 90.7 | 96.9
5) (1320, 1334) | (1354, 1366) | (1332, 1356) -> 1.7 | 106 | 112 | 109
